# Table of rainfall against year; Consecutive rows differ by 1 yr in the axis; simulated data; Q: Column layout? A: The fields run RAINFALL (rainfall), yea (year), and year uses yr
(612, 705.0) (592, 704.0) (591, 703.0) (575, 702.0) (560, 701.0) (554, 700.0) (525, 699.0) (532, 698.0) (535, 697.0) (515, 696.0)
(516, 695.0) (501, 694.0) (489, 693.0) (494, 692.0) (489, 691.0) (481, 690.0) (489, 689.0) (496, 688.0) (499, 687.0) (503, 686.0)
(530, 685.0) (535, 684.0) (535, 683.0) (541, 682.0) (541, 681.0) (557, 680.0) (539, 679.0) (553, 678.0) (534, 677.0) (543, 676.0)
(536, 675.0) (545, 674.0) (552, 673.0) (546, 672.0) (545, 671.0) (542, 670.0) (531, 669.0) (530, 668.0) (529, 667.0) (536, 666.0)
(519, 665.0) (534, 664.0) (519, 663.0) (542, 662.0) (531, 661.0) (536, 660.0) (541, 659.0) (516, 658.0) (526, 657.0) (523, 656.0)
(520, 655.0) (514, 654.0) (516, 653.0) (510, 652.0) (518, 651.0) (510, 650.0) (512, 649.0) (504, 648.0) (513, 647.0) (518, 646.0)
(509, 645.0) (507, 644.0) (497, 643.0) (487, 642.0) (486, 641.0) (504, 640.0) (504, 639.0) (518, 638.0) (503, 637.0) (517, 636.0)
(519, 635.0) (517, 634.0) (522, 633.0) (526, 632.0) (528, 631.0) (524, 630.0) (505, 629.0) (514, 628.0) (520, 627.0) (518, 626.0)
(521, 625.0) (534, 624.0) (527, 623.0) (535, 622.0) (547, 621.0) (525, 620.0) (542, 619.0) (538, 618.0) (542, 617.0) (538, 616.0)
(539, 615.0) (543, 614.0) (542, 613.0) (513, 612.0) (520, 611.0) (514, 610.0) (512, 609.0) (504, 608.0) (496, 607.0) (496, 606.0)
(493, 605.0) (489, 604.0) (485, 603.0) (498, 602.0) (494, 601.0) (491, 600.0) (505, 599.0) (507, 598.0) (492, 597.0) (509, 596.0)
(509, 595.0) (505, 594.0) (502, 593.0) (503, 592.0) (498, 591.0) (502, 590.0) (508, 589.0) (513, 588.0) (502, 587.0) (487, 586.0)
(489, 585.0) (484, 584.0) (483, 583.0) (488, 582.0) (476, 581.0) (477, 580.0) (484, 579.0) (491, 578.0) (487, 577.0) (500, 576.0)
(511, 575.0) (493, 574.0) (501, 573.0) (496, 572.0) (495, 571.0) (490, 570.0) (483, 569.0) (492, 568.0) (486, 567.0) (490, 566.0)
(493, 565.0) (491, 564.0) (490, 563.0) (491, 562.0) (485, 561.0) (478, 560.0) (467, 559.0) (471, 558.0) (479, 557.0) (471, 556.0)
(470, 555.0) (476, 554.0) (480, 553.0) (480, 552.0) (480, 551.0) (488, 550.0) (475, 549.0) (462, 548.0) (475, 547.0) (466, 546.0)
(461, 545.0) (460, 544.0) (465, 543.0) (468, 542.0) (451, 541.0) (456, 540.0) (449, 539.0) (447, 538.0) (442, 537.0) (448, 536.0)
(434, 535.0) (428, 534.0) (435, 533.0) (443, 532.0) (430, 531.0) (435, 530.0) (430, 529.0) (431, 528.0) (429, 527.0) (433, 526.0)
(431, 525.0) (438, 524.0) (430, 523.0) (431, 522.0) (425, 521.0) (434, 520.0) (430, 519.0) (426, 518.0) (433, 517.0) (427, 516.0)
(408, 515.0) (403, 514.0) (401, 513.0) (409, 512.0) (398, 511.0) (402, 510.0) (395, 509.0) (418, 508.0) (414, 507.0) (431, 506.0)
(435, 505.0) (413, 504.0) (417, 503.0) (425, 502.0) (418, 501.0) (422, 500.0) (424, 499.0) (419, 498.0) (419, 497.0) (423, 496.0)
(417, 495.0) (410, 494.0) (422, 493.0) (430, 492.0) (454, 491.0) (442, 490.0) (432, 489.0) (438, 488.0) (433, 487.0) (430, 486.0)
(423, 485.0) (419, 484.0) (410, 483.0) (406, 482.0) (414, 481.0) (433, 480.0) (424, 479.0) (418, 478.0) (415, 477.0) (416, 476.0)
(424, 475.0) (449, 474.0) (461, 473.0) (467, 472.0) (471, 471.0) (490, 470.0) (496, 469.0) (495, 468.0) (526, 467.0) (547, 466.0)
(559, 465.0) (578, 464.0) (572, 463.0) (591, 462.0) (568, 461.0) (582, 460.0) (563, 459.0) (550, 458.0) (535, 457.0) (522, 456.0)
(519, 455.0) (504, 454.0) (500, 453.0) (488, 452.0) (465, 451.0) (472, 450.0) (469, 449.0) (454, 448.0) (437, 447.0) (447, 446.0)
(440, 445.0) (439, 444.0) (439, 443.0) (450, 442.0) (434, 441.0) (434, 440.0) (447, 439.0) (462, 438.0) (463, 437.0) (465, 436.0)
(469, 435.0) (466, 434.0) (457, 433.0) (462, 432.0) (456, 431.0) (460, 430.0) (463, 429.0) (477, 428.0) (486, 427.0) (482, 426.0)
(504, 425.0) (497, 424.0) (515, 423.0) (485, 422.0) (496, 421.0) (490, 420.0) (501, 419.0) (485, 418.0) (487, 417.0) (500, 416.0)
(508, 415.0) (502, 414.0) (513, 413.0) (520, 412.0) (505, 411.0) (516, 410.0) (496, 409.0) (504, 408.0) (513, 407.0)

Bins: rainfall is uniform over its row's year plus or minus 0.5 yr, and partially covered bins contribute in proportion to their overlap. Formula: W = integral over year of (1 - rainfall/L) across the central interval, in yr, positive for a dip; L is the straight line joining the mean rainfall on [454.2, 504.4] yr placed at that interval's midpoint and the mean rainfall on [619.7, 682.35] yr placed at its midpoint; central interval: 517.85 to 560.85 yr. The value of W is 2.95 yr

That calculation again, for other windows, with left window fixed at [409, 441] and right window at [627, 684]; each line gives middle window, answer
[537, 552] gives 1.2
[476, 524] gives 7.2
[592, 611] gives 0.5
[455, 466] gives -1.6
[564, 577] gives 0.4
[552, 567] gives 0.8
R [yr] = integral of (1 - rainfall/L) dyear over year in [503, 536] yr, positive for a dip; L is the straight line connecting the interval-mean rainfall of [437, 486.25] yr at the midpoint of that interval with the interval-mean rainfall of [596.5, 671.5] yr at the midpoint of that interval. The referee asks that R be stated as 4.48 yr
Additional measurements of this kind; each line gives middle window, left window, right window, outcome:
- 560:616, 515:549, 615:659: -1.85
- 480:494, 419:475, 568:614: 1.85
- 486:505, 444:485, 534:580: 2.18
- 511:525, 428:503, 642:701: 1.66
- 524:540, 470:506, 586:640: 0.76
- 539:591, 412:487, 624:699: 1.94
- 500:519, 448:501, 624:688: 2.54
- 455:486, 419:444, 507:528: -2.74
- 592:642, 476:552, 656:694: -2.23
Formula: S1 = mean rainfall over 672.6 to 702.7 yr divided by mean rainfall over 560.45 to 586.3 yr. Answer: 1.1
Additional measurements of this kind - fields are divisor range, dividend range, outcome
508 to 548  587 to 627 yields 1.18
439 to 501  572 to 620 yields 1.08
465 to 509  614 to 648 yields 1.19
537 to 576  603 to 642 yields 1.09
